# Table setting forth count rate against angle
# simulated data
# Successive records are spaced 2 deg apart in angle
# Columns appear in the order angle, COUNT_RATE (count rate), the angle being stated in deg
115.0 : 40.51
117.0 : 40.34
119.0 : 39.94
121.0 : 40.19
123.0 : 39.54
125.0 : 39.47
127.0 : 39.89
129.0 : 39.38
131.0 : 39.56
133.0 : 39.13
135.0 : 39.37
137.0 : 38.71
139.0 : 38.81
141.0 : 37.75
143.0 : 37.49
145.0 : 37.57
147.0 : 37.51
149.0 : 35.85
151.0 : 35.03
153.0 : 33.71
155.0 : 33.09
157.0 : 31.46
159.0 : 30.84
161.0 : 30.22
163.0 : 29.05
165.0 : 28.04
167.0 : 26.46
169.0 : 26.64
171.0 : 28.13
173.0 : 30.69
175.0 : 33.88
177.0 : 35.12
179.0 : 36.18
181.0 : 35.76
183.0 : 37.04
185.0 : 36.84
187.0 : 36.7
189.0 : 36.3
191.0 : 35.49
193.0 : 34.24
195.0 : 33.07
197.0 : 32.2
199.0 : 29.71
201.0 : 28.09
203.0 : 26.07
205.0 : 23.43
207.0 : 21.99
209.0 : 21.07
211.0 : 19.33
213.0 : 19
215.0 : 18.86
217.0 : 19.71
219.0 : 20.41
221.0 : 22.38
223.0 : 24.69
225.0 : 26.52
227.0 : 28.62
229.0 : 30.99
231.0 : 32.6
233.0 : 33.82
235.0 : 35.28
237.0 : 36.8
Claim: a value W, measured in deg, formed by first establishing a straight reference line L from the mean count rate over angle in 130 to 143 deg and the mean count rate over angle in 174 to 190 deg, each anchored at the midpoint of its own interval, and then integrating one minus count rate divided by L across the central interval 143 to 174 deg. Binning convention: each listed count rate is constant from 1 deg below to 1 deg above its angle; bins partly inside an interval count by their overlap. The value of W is 4.7 deg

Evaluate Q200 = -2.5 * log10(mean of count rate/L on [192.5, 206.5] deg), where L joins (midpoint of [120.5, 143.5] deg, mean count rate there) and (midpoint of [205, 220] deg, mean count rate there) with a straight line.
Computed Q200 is -0.24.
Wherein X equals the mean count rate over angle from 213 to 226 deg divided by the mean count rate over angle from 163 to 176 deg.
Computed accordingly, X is 0.8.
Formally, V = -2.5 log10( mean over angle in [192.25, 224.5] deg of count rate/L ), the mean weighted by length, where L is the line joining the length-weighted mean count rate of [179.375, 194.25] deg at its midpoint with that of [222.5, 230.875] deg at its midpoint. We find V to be 0.29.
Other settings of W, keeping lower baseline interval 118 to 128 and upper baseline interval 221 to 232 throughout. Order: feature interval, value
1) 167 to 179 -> 1.1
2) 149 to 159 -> 0.8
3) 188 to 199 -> -0.7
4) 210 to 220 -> 3.4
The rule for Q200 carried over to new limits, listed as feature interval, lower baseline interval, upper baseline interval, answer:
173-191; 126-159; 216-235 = -0.11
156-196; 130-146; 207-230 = -0.06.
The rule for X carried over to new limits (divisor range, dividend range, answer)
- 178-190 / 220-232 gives 0.76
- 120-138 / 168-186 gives 0.85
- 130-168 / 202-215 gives 0.62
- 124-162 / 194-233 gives 0.70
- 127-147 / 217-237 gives 0.73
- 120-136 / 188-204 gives 0.81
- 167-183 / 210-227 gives 0.68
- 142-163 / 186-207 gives 0.91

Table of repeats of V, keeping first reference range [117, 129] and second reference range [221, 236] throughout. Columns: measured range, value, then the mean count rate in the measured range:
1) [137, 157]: 0.04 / 36.2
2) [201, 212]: 0.36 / 22.9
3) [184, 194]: -0.07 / 35.9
